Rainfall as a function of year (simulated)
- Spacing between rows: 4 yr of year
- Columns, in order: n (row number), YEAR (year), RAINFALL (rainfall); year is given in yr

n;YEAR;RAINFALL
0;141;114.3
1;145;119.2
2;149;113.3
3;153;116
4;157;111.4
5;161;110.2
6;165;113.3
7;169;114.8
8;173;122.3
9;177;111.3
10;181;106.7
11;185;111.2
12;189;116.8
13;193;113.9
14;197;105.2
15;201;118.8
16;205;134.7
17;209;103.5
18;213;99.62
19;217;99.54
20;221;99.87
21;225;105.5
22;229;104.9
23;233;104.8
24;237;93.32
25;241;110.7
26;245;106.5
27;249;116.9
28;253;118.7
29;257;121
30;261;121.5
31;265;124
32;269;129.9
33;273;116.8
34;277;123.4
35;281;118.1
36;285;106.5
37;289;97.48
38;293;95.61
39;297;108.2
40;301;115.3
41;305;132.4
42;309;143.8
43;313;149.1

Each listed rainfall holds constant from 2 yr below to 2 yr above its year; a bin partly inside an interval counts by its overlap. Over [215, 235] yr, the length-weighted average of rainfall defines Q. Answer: 103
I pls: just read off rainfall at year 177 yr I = 111.3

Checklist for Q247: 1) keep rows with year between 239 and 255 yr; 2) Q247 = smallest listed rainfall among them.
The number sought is 106.5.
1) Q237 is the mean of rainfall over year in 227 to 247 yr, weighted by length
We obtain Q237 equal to 104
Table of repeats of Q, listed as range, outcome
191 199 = 110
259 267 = 123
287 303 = 104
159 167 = 112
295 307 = 119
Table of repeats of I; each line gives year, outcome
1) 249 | 116.9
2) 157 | 111.4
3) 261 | 121.5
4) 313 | 149.1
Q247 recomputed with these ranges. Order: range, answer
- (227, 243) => 93.32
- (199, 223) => 99.54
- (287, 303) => 95.61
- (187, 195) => 113.9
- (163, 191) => 106.7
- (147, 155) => 113.3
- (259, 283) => 116.8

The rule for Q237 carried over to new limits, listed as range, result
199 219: 111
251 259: 120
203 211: 119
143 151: 116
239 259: 115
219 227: 103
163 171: 114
